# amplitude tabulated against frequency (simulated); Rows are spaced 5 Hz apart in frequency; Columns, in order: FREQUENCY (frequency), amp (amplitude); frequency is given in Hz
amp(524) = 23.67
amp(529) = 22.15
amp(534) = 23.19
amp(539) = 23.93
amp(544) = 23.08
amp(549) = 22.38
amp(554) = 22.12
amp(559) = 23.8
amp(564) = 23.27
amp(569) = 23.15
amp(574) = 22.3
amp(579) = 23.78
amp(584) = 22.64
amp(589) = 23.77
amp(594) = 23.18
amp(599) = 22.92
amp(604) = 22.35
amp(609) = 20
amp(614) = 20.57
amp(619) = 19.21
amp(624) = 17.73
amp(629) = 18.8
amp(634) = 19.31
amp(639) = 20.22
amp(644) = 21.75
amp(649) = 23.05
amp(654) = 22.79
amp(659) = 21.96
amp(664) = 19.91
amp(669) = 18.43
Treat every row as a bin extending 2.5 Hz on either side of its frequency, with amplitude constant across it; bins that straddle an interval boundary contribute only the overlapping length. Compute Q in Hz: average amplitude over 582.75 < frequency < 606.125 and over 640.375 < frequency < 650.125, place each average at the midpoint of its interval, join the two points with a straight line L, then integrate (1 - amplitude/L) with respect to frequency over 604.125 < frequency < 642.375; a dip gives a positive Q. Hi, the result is 4.8 Hz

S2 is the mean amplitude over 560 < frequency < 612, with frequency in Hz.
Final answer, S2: 22.7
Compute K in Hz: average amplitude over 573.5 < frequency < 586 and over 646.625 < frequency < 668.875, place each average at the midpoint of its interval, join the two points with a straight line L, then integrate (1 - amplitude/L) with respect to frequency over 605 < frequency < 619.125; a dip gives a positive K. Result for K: 1.3 Hz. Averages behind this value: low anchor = 23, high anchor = 21.5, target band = 20.3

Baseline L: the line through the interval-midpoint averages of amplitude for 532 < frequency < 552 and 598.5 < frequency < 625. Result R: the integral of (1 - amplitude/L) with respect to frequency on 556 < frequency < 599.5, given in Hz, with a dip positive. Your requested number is -2.9 Hz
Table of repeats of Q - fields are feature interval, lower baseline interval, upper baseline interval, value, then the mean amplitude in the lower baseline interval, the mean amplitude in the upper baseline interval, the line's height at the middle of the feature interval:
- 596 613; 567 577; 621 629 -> -1.5 Hz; 22.8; 18.2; 19.9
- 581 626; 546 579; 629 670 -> 1.1 Hz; 22.9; 20.9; 22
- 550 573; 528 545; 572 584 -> 0.1 Hz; 23.2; 23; 23.1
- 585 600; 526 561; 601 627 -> -1.7 Hz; 22.9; 20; 20.9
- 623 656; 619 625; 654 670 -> -2.1 Hz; 18.3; 20.7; 19.4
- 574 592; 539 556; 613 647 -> -1.5 Hz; 22.7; 19.7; 21.4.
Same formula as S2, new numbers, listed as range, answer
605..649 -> 20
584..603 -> 23.1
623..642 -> 19.2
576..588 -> 23.2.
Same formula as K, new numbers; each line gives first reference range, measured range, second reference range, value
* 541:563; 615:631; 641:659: 2.68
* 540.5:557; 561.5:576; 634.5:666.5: -0.33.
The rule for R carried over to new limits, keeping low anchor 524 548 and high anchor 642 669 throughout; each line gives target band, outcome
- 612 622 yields 1.1 Hz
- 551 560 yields 0.0 Hz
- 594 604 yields -0.2 Hz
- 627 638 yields 1.3 Hz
